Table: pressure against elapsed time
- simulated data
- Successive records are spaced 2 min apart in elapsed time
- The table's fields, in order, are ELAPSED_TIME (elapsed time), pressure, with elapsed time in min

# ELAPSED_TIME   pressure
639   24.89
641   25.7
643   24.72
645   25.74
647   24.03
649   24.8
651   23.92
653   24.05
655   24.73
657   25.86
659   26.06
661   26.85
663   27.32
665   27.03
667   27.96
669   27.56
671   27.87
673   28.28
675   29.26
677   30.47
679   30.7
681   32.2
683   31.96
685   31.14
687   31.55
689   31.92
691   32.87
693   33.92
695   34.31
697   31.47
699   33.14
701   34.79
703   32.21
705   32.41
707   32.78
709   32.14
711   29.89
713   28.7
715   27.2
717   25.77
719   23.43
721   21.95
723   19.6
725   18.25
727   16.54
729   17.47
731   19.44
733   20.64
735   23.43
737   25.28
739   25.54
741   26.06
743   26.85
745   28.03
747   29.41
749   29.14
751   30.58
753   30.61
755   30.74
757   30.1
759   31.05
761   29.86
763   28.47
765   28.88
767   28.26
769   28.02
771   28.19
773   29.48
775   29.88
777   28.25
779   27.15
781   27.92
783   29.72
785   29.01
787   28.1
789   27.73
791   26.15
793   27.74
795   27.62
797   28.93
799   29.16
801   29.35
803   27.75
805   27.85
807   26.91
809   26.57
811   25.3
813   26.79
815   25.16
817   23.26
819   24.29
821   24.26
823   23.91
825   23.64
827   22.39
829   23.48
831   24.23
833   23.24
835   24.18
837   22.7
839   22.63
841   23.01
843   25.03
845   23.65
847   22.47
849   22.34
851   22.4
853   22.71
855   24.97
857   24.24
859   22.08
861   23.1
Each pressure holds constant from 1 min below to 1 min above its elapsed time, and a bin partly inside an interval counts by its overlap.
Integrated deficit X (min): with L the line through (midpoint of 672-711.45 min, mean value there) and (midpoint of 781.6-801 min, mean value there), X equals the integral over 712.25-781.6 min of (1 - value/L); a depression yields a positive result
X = 8.2 min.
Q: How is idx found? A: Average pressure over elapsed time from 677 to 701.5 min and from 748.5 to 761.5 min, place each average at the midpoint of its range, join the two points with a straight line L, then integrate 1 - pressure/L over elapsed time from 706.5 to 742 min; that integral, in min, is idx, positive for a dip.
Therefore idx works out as 8.3 min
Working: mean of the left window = 32.4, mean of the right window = 30.4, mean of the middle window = 24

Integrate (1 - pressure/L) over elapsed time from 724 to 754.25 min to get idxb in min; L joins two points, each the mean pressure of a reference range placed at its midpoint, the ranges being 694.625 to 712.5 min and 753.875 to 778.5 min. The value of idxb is 5.9 min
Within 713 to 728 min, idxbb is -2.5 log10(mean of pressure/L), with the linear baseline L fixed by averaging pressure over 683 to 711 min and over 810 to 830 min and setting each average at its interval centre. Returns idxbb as 0.36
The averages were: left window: 32.5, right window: 24.2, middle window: 22.3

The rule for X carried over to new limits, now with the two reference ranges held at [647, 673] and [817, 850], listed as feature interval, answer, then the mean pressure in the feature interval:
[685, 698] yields -3.5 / 32.6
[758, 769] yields -2.1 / 29.2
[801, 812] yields -1.5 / 27.1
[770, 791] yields -3.6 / 28.4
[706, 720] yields -1.8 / 28.6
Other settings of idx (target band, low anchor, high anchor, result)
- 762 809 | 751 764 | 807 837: -1.08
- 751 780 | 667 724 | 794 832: -1.85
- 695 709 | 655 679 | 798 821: -2.80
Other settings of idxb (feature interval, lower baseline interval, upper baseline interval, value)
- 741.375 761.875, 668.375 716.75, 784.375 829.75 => -0.6 min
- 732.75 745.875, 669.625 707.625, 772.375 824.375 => 1.9 min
